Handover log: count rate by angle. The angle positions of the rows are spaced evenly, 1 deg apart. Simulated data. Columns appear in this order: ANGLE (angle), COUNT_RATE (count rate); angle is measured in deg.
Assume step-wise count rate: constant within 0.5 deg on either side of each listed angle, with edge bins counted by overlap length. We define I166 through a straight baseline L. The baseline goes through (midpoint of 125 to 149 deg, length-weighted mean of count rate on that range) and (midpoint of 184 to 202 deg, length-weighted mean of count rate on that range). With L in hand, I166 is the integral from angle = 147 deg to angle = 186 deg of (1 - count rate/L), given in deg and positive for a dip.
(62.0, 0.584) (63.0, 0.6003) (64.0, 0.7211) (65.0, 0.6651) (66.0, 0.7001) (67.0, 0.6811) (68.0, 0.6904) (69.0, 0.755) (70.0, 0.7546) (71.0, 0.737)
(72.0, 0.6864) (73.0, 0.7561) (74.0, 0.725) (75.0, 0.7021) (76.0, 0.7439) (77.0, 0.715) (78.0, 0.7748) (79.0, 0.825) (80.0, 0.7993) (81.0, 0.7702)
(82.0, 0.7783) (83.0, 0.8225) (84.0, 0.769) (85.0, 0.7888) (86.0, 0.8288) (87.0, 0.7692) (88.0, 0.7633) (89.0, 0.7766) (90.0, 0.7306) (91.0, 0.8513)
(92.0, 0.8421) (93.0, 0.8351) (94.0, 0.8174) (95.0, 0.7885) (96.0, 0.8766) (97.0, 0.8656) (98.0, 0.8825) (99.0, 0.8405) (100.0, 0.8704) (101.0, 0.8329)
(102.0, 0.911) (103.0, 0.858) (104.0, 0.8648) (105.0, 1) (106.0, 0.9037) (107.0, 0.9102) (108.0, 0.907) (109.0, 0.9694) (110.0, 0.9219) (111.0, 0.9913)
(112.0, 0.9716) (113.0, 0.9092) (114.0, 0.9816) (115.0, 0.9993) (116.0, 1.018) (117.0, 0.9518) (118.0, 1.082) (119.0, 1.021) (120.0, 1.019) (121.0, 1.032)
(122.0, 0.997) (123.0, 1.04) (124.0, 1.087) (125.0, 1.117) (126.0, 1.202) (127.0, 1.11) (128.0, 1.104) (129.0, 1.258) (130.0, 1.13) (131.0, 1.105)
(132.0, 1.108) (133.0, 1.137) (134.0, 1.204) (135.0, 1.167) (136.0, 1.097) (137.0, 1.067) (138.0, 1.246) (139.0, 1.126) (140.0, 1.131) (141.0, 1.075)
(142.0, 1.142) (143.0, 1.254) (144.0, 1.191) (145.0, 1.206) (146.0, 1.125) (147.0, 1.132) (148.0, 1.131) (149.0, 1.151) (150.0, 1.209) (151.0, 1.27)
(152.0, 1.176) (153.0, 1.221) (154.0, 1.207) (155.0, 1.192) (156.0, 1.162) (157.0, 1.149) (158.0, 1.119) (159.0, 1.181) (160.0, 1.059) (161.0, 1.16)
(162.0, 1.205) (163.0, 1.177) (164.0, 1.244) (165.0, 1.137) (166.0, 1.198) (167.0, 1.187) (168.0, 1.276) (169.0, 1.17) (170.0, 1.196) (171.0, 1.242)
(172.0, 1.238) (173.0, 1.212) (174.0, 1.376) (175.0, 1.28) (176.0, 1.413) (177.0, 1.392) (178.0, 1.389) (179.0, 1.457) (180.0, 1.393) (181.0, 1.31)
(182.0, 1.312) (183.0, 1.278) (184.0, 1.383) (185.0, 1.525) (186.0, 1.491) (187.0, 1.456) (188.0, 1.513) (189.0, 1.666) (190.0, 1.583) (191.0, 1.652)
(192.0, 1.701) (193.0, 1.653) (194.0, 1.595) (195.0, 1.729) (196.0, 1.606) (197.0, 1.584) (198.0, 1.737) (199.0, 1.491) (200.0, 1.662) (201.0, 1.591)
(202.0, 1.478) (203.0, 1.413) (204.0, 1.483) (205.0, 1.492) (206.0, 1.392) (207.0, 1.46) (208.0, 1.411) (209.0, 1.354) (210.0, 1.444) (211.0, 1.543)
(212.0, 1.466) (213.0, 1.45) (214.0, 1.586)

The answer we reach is 3.8 deg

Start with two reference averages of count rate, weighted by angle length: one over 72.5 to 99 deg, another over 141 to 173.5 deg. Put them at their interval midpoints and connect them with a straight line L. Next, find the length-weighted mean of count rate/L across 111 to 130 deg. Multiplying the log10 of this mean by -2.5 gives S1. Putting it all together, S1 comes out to -0.07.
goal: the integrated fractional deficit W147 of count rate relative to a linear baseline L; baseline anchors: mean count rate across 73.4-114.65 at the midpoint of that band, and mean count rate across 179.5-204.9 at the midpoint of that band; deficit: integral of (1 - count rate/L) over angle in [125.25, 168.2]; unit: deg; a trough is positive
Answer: 1.48 deg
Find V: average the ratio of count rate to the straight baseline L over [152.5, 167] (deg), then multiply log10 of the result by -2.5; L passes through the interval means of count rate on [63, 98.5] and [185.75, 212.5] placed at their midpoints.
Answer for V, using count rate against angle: 0.10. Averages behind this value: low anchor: 0.769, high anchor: 1.54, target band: 1.17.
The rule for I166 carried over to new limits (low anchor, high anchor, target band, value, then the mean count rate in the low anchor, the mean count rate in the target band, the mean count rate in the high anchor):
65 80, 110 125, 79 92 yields 0.32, 0.732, 0.791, 1.01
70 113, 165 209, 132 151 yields -0.16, 0.828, 1.16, 1.44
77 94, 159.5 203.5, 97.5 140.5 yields -0.71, 0.794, 1.03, 1.4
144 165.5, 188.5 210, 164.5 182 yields 0.61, 1.17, 1.29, 1.56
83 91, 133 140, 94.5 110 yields 0.16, 0.783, 0.887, 1.15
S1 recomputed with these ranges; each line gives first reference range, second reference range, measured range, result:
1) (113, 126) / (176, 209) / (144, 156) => 0.04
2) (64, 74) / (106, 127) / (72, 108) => 0.04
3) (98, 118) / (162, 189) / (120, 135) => -0.07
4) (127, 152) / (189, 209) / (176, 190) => 0.01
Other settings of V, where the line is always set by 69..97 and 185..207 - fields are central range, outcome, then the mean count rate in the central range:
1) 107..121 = 0.02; 0.98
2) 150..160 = 0.09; 1.18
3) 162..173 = 0.14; 1.21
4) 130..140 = 0.00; 1.14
